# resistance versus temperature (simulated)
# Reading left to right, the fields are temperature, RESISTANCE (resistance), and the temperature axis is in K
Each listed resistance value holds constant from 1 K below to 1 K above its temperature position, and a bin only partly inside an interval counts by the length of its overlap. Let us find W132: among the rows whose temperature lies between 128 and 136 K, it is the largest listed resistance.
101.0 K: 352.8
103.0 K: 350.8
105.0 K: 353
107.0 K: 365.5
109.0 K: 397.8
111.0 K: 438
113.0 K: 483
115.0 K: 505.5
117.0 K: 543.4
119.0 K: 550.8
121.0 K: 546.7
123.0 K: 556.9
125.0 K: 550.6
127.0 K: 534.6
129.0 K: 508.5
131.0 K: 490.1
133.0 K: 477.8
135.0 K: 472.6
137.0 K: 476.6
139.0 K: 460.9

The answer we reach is 508.5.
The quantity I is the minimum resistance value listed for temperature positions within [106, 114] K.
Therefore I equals 365.5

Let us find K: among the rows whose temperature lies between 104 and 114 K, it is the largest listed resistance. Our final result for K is 483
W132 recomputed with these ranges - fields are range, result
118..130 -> 556.9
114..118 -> 543.4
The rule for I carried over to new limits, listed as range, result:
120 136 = 472.6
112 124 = 483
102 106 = 350.8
